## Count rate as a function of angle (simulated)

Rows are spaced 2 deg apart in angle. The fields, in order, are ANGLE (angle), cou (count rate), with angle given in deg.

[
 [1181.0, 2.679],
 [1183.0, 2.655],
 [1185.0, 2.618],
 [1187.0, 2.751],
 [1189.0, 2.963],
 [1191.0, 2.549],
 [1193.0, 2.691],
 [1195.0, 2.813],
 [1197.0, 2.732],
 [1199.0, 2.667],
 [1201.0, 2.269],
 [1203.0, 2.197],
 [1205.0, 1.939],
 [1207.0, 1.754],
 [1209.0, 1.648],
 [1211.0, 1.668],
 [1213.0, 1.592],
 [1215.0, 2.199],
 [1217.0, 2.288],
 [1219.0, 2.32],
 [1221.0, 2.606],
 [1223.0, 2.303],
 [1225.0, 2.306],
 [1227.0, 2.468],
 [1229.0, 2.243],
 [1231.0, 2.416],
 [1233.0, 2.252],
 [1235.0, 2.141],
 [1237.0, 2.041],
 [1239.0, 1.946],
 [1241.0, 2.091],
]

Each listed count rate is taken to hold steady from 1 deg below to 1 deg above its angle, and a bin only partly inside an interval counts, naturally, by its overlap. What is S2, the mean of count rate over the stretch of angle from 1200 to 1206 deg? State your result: 2.14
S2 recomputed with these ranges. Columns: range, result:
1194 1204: 2.54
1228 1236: 2.26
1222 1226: 2.3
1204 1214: 1.72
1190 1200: 2.69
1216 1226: 2.36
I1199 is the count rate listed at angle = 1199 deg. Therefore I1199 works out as 2.667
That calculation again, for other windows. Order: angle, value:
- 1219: 2.32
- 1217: 2.288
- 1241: 2.091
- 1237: 2.041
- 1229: 2.243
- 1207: 1.754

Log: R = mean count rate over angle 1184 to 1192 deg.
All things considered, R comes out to 2.72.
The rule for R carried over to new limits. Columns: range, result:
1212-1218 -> 2.03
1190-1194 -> 2.62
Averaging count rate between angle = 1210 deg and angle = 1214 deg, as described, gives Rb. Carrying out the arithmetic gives 1.63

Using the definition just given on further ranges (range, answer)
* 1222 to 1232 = 2.35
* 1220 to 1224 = 2.45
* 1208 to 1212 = 1.66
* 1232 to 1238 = 2.14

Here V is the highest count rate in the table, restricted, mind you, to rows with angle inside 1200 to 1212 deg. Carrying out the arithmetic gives 2.269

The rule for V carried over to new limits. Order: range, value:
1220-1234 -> 2.606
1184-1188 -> 2.751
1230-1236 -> 2.416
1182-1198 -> 2.963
